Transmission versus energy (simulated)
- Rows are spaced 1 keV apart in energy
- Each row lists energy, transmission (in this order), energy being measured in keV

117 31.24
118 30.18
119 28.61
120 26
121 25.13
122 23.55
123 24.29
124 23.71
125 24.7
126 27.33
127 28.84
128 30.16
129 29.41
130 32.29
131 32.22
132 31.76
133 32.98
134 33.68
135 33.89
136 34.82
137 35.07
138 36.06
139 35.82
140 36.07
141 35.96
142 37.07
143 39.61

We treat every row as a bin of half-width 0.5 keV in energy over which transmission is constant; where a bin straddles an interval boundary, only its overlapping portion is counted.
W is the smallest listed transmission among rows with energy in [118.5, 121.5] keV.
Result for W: 25.13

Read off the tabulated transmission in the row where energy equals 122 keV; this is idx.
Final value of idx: 23.55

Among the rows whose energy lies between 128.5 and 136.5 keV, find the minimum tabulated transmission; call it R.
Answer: 29.41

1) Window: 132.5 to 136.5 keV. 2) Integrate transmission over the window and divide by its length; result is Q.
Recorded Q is 33.8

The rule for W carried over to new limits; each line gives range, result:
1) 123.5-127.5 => 23.71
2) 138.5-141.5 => 35.82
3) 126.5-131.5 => 28.84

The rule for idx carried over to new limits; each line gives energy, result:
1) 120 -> 26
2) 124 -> 23.71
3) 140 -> 36.07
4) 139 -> 35.82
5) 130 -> 32.29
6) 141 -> 35.96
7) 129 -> 29.41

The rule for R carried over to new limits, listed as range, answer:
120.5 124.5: 23.55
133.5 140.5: 33.68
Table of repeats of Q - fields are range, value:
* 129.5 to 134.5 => 32.6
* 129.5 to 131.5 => 32.3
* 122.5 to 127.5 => 25.8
